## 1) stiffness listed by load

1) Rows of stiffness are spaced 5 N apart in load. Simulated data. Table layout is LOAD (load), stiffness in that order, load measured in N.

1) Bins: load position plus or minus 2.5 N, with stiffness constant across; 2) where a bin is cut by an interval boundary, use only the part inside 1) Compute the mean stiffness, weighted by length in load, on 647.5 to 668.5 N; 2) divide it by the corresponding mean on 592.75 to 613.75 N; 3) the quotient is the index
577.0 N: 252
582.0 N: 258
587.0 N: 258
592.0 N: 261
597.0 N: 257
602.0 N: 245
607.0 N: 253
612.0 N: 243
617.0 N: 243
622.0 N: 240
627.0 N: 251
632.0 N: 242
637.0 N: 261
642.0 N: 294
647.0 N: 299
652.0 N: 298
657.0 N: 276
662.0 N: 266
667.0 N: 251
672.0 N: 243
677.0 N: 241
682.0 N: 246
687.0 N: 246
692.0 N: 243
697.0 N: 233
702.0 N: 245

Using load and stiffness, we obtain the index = 1.10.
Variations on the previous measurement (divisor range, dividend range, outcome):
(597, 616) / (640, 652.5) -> 1.20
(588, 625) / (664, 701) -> 0.98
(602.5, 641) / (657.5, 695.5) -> 1.00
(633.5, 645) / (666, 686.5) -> 0.89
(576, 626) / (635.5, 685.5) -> 1.06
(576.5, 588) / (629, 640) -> 0.99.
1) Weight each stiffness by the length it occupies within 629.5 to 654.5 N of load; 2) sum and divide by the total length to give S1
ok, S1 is 279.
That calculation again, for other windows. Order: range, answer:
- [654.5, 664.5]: 271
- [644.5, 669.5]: 278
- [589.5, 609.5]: 254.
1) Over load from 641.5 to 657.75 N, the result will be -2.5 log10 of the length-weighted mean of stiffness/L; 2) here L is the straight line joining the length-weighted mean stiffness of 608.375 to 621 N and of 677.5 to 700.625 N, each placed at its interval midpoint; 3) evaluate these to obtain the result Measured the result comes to -0.20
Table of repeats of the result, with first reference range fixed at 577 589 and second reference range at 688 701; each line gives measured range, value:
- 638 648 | -0.17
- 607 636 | 0.02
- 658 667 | -0.08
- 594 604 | 0.01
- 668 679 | 0.00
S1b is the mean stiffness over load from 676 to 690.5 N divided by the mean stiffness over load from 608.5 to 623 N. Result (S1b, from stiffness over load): 1.0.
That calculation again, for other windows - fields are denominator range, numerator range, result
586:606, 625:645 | 1.03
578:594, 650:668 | 1.06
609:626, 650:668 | 1.13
